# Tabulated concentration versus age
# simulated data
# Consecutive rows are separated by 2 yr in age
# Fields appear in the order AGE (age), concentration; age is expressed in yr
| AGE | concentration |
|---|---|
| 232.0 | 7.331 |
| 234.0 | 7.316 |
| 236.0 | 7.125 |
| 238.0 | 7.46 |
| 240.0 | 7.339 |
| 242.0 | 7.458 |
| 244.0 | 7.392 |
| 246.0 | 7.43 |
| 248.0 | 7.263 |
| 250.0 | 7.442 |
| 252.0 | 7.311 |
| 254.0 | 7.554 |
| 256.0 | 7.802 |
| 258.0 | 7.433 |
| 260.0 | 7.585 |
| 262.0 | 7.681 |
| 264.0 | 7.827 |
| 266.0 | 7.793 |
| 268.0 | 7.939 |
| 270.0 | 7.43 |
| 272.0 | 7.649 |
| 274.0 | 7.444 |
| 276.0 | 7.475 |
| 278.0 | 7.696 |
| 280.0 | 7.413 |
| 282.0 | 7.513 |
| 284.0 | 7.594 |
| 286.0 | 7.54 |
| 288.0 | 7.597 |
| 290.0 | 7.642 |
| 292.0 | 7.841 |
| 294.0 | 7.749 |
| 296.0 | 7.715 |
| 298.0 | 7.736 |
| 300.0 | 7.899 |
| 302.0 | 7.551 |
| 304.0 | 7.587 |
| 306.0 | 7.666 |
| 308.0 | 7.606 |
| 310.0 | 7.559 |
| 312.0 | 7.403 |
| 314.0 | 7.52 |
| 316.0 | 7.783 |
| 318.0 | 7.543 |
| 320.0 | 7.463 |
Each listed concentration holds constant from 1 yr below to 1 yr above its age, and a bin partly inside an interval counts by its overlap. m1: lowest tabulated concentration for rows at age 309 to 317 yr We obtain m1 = 7.403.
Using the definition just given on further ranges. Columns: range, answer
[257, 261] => 7.433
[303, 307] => 7.587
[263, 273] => 7.43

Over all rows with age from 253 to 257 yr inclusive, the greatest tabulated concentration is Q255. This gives 7.802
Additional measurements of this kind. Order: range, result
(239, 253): 7.458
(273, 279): 7.696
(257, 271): 7.939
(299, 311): 7.899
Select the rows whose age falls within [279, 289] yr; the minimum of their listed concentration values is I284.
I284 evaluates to 7.413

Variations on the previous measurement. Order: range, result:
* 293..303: 7.551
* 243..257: 7.263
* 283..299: 7.54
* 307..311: 7.559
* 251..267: 7.311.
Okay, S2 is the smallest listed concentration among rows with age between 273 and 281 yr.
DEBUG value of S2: 7.413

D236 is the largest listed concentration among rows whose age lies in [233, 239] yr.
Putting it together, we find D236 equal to 7.46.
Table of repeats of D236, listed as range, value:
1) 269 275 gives 7.649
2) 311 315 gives 7.52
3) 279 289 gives 7.597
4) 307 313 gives 7.606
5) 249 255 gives 7.554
